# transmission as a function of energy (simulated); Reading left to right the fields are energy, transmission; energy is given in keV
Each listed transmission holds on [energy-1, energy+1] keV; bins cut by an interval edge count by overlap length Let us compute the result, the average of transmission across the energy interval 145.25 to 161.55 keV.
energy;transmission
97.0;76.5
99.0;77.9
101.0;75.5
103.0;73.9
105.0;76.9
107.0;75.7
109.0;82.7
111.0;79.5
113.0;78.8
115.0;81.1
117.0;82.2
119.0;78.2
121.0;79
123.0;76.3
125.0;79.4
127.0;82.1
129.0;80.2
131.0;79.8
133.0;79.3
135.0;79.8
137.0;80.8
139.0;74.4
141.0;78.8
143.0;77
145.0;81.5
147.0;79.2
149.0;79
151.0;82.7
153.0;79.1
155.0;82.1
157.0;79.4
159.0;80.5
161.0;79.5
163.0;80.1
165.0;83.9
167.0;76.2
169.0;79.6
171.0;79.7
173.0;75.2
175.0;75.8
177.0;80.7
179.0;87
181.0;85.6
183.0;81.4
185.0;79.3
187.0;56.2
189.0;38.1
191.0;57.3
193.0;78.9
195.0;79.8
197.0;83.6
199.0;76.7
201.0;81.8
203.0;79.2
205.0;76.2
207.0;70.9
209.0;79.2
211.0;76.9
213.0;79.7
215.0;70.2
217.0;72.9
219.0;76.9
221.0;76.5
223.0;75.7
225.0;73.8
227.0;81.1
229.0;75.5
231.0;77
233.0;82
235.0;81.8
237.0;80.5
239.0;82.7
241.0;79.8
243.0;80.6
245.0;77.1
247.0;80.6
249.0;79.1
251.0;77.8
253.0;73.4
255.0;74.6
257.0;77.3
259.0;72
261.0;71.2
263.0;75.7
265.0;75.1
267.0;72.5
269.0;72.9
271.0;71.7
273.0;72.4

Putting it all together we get 80.3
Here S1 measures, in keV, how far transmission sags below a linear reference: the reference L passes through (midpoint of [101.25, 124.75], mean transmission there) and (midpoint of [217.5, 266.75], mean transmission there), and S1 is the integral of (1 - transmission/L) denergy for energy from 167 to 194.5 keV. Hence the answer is 1.5 keV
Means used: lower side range 78.5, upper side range 77.3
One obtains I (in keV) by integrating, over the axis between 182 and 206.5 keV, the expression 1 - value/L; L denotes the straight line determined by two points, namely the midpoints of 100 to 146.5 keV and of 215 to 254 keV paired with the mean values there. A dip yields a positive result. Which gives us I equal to 1.9 keV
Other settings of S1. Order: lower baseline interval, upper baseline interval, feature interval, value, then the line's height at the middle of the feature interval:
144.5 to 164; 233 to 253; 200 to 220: 0.89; 80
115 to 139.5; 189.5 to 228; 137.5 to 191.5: 0.63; 77.7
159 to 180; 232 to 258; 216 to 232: 0.62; 79.2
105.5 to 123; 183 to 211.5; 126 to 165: -1.53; 76.9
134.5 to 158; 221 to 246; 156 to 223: 2.52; 79.2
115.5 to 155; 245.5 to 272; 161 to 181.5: -0.53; 78.2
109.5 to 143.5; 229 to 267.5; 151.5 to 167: -0.32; 78.8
